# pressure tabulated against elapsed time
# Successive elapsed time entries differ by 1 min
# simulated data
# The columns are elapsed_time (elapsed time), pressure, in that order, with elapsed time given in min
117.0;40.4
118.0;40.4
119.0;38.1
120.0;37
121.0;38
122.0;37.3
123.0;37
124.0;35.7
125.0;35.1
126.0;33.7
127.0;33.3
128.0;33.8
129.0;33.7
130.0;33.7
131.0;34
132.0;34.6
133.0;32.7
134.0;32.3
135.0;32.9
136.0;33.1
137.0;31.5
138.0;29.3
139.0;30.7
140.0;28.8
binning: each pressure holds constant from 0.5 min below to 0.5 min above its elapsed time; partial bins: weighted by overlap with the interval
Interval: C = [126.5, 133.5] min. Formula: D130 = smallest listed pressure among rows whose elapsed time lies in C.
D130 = 32.7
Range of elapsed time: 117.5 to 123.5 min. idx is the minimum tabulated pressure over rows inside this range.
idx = 37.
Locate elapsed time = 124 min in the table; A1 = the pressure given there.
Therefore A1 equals 35.7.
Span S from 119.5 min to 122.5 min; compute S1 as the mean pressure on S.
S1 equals 37.4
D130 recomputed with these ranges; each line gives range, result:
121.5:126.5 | 33.7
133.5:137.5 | 31.5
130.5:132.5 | 34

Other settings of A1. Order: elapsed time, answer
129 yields 33.7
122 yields 37.3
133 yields 32.7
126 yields 33.7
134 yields 32.3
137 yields 31.5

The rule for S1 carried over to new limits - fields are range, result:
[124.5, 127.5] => 34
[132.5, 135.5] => 32.6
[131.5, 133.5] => 33.7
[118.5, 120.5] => 37.5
